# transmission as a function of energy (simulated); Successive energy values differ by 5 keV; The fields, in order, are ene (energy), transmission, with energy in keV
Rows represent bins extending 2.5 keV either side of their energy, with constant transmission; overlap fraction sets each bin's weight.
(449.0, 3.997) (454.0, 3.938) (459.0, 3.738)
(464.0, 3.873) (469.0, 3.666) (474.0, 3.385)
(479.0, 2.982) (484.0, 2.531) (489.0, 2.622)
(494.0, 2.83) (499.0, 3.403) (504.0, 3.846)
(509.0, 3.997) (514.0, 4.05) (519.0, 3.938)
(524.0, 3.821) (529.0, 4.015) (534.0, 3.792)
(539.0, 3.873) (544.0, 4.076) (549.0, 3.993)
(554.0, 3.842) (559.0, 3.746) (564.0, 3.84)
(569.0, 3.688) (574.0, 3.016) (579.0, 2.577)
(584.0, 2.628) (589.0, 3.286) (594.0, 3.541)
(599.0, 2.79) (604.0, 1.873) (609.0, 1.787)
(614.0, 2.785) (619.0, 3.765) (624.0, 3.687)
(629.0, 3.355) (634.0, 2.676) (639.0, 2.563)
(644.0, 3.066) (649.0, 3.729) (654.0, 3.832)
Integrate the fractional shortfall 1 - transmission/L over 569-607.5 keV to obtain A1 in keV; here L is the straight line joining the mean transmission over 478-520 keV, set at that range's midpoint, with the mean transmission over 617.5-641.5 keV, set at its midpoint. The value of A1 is 4.7 keV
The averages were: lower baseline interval 3.35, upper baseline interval 3.19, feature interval 2.85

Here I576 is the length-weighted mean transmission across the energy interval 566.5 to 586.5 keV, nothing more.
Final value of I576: 2.98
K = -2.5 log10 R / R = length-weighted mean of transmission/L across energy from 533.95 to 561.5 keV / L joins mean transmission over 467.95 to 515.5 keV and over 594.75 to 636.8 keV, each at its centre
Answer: -0.25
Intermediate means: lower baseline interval 3.31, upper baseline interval 2.87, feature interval 3.9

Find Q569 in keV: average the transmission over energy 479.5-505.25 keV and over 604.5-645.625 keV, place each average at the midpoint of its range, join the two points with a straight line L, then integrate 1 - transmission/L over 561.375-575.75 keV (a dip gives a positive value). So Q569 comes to -2.9 keV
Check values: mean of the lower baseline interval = 3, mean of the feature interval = 3.54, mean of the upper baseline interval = 2.91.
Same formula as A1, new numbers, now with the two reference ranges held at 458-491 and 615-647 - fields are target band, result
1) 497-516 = -3.5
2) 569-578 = 0.2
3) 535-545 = -2.2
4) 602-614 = 4.4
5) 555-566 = -2.0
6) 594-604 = 1.4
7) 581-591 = 0.9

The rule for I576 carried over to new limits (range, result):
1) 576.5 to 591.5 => 2.83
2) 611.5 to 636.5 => 3.25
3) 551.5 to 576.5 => 3.63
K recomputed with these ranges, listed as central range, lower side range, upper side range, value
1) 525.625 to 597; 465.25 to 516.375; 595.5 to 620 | -0.23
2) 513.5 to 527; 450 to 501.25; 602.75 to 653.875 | -0.21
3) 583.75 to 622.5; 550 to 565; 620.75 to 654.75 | 0.23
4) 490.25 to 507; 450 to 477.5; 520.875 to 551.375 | 0.15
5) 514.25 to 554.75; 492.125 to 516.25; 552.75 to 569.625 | -0.06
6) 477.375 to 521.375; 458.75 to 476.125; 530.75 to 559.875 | 0.12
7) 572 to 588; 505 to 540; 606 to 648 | 0.22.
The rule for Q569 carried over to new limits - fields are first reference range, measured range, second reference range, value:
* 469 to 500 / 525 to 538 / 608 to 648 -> -3.82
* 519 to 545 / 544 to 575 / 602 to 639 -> -1.48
